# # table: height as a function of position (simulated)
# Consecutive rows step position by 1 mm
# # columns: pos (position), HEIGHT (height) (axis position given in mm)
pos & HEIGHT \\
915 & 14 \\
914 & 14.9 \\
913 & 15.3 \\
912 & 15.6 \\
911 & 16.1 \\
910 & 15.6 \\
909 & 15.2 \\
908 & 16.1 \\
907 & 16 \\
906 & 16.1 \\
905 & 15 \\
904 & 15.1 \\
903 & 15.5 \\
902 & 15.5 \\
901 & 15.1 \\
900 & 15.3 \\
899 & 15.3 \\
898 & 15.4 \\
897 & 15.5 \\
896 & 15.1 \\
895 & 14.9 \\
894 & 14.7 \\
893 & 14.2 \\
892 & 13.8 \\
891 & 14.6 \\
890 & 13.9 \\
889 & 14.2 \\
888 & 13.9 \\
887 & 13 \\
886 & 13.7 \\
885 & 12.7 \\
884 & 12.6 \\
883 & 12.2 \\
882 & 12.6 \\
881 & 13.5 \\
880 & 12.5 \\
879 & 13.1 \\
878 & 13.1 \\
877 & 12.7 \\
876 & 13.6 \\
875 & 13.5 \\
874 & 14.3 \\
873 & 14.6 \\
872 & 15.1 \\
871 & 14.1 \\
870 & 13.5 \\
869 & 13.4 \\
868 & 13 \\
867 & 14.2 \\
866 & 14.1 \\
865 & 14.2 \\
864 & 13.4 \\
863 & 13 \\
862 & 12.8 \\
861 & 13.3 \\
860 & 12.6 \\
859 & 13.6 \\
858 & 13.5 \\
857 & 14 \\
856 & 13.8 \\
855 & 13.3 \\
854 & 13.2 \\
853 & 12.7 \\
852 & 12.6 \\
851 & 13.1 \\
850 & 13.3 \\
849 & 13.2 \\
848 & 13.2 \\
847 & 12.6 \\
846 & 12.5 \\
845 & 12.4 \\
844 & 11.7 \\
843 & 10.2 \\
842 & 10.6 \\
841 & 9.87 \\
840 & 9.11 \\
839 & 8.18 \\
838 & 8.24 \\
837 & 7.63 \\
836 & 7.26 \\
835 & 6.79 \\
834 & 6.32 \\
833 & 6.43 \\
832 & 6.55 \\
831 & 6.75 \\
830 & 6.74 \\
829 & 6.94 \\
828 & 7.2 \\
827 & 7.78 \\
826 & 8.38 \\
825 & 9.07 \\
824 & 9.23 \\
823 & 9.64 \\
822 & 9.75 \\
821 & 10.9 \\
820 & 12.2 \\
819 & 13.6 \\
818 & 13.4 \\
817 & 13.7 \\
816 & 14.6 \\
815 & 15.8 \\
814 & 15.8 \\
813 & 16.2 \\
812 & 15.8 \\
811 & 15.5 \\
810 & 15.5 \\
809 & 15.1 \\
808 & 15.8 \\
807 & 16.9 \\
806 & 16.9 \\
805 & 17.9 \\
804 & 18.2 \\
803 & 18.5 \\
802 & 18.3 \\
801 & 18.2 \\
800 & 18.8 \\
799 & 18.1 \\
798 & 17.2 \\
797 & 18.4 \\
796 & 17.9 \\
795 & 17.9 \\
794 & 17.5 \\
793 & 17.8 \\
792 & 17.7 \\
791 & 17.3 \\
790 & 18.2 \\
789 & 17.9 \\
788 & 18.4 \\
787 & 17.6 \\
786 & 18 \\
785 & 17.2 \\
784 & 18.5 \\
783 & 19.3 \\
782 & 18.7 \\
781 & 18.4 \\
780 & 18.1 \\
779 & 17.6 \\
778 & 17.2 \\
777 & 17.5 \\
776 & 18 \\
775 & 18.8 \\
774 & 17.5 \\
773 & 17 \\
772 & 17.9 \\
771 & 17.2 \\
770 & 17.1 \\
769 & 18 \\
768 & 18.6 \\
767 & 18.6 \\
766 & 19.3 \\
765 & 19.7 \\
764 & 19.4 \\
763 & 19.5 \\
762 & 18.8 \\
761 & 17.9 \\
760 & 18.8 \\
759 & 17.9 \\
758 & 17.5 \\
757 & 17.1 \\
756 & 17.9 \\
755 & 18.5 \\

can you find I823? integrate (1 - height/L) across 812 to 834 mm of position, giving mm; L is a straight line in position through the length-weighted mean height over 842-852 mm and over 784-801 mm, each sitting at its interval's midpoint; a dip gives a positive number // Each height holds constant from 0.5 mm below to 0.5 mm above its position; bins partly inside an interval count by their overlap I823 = 6.5 mm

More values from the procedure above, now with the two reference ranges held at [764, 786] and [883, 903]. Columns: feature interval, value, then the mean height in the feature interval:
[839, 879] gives 6.42 mm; 12.9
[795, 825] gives 2.96 mm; 15.4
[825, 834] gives 5.07 mm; 7.16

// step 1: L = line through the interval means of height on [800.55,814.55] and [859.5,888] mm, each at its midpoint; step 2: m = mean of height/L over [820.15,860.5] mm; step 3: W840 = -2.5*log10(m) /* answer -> 0.41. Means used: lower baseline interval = 16.7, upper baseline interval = 13.4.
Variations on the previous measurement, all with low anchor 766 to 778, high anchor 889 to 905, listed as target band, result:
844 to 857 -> 0.23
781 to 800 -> -0.04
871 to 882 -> 0.14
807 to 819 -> 0.11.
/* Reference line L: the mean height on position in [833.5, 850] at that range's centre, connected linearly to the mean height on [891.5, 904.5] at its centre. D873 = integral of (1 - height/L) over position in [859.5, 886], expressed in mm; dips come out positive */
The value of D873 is -1.3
